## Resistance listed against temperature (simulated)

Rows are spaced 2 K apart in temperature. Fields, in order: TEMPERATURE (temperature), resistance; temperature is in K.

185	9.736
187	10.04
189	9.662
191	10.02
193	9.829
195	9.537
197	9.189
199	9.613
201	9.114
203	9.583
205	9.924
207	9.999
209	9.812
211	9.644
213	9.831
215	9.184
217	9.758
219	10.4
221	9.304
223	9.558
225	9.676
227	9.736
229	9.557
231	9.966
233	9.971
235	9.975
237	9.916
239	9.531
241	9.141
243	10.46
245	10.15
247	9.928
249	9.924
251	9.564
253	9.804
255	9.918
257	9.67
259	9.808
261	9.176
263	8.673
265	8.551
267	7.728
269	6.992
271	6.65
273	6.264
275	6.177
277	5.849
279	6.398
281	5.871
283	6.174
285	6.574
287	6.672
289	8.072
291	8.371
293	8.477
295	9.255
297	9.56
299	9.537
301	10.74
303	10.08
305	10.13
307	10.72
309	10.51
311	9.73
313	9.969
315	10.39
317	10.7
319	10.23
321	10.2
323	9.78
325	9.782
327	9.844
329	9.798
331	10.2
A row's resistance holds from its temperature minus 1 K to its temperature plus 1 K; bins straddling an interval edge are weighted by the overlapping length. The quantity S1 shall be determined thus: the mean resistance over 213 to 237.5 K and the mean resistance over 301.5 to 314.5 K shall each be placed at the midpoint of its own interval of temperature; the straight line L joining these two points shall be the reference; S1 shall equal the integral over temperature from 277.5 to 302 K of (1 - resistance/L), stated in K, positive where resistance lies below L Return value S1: 5.3 K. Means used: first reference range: 9.75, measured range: 7.93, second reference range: 10.2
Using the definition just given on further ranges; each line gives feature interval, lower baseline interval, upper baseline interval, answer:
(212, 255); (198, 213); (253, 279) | -4.42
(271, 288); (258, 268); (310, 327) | 5.38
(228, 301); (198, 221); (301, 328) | 9.89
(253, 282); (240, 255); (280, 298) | 3.59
